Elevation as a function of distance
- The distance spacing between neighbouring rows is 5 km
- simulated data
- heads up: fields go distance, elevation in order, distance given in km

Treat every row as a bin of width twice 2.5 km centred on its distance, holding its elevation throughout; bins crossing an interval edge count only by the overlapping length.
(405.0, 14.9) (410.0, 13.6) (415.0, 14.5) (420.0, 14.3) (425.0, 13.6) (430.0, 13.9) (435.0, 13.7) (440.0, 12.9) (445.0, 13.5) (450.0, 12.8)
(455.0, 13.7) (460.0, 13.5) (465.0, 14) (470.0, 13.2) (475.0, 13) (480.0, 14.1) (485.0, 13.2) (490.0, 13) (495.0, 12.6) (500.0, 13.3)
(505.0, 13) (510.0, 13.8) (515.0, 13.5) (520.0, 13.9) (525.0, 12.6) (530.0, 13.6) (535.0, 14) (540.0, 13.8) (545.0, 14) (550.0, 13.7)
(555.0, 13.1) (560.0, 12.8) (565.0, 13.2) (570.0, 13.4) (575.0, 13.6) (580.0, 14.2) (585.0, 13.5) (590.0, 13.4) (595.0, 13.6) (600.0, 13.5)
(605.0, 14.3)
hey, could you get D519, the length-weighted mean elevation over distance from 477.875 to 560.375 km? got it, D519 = 13.4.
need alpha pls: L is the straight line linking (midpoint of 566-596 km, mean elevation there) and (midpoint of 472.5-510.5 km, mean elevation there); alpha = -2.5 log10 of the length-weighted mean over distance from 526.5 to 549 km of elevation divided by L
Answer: -0.03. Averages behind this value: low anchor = 13.2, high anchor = 13.6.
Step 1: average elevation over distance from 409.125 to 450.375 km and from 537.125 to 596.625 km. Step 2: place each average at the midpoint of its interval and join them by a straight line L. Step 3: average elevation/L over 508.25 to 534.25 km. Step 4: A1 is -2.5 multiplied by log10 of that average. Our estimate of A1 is 0.01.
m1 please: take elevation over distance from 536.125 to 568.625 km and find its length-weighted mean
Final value 13.5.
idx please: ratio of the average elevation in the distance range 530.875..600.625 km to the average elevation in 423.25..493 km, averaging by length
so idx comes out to 1.01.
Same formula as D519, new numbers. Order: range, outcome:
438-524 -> 13.3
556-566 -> 13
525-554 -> 13.7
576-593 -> 13.7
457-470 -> 13.6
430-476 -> 13.4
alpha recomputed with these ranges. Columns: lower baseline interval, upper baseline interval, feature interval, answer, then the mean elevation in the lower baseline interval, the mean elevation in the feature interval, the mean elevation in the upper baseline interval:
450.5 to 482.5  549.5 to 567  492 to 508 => 0.03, 13.5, 13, 13.1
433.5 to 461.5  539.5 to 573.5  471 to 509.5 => 0.01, 13.3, 13.2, 13.4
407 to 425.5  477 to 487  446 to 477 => 0.03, 14.1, 13.4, 13.6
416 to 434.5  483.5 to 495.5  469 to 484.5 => -0.02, 14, 13.4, 13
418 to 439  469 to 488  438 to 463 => 0.02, 13.8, 13.3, 13.4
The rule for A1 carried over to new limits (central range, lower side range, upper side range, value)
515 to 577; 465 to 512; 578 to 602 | 0.00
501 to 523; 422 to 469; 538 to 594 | 0.00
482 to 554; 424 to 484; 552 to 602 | 0.00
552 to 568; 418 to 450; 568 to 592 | 0.05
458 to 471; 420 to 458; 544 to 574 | -0.01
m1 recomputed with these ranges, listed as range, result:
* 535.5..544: 13.9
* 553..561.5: 13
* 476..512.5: 13.3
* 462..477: 13.4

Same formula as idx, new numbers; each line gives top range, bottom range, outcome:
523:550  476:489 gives 1.01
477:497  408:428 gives 0.94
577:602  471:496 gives 1.03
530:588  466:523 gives 1.02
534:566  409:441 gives 0.98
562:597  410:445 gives 0.98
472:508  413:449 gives 0.96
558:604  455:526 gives 1.01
